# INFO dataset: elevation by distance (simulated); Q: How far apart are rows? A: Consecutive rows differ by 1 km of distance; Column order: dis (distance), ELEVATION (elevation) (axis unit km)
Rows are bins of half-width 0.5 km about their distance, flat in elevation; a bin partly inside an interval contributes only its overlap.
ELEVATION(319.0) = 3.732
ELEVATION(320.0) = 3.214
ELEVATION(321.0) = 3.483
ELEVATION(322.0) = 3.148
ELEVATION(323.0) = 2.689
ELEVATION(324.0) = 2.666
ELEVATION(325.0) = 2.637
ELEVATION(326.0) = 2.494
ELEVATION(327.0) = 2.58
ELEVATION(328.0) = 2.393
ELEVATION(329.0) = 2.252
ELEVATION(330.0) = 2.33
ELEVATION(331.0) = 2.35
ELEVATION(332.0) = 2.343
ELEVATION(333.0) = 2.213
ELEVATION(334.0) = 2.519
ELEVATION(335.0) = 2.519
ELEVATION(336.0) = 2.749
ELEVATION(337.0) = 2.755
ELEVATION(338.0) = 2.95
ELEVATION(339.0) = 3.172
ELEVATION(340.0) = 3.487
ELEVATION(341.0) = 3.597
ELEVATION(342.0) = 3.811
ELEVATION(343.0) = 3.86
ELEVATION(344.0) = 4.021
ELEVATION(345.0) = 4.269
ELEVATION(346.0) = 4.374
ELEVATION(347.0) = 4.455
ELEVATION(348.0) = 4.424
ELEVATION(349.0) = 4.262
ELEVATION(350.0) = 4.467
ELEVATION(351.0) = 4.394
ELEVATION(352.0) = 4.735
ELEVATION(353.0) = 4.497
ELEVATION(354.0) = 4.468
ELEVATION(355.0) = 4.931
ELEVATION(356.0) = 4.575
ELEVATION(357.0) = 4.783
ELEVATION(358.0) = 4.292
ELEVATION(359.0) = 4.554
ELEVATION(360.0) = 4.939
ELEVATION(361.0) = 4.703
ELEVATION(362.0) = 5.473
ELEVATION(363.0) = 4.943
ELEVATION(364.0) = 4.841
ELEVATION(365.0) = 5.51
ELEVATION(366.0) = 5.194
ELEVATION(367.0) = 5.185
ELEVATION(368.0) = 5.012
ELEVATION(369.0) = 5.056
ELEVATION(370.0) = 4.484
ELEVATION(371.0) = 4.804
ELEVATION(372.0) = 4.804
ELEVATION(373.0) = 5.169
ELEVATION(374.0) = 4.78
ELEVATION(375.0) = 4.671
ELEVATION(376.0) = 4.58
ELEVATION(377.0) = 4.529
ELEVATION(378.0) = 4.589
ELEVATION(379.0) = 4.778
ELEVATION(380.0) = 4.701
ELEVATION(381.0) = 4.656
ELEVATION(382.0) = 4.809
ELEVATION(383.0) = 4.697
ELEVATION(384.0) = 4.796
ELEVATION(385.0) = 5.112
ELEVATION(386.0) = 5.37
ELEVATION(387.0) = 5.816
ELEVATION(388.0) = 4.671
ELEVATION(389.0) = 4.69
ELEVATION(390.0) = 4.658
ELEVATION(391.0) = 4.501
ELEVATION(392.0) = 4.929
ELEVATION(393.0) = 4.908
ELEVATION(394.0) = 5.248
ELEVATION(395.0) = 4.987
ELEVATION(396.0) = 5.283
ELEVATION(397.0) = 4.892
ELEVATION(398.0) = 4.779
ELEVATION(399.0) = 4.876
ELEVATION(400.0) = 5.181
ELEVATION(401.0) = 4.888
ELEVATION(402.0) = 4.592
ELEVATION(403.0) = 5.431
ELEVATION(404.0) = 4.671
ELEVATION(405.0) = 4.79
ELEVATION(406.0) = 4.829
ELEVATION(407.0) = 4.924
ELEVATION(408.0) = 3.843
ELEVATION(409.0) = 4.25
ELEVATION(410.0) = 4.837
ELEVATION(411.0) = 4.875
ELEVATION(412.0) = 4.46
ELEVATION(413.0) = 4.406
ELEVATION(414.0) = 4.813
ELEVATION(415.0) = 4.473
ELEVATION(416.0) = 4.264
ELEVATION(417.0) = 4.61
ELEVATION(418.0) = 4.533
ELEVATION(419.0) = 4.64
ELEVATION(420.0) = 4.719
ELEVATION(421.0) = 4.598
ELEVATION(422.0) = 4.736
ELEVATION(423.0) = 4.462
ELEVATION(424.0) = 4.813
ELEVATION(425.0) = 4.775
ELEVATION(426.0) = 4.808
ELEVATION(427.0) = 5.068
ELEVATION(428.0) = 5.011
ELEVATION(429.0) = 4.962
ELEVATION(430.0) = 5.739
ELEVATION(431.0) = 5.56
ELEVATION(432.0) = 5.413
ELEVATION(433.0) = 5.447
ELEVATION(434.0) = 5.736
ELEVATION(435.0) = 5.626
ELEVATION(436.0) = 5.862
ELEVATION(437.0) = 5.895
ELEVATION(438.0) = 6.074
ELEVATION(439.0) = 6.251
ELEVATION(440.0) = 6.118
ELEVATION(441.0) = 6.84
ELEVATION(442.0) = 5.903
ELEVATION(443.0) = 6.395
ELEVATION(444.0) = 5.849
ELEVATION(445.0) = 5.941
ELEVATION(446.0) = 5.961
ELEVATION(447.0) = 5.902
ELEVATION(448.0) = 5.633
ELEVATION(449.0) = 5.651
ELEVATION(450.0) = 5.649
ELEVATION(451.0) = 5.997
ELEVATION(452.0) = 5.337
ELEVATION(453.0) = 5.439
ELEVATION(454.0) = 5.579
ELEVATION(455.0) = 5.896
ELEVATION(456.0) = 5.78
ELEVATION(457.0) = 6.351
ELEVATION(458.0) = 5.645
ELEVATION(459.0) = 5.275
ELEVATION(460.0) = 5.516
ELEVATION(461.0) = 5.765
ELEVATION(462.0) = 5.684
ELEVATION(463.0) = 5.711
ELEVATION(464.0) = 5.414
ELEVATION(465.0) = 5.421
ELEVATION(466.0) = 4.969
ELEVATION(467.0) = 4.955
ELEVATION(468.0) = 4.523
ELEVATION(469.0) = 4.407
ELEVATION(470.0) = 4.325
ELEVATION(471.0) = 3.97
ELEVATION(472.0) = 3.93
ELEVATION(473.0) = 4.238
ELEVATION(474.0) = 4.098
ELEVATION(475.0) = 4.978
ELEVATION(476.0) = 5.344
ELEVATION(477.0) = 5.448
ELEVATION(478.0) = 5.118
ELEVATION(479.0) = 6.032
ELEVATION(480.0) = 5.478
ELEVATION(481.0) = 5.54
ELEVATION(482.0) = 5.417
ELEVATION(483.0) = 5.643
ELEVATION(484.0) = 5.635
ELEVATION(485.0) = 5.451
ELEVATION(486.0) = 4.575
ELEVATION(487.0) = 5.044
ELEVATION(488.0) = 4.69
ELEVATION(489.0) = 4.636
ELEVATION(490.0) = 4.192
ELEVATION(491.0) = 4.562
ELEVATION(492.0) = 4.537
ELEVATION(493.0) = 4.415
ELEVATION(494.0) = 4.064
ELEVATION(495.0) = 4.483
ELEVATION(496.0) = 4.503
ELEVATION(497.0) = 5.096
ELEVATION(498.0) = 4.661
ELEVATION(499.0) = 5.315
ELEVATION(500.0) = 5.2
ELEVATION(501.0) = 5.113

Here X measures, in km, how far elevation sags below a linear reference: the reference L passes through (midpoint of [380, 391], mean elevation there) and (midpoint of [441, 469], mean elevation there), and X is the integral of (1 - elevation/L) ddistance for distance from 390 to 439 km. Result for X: 2.4 km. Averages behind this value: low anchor 4.9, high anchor 5.63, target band 4.95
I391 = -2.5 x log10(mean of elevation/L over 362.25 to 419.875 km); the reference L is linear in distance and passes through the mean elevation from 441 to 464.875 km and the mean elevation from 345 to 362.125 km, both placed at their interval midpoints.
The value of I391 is 0.04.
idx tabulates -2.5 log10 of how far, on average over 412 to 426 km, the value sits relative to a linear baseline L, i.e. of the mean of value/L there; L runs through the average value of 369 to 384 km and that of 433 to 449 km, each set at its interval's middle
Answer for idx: 0.20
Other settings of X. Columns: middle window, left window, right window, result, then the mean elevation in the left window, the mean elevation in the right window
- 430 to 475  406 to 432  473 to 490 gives -5.0 km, 4.74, 5.14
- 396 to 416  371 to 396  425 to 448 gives 1.9 km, 4.86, 5.72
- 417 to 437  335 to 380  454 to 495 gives -1.1 km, 4.43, 5.07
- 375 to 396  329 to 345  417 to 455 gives -3.2 km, 3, 5.48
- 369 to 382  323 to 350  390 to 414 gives -1.9 km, 3.15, 4.8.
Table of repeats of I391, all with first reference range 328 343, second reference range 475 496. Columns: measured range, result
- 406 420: -0.16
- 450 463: -0.24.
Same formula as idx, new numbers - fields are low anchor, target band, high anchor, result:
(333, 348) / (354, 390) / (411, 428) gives -0.231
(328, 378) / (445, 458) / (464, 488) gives -0.196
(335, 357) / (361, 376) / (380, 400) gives -0.116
